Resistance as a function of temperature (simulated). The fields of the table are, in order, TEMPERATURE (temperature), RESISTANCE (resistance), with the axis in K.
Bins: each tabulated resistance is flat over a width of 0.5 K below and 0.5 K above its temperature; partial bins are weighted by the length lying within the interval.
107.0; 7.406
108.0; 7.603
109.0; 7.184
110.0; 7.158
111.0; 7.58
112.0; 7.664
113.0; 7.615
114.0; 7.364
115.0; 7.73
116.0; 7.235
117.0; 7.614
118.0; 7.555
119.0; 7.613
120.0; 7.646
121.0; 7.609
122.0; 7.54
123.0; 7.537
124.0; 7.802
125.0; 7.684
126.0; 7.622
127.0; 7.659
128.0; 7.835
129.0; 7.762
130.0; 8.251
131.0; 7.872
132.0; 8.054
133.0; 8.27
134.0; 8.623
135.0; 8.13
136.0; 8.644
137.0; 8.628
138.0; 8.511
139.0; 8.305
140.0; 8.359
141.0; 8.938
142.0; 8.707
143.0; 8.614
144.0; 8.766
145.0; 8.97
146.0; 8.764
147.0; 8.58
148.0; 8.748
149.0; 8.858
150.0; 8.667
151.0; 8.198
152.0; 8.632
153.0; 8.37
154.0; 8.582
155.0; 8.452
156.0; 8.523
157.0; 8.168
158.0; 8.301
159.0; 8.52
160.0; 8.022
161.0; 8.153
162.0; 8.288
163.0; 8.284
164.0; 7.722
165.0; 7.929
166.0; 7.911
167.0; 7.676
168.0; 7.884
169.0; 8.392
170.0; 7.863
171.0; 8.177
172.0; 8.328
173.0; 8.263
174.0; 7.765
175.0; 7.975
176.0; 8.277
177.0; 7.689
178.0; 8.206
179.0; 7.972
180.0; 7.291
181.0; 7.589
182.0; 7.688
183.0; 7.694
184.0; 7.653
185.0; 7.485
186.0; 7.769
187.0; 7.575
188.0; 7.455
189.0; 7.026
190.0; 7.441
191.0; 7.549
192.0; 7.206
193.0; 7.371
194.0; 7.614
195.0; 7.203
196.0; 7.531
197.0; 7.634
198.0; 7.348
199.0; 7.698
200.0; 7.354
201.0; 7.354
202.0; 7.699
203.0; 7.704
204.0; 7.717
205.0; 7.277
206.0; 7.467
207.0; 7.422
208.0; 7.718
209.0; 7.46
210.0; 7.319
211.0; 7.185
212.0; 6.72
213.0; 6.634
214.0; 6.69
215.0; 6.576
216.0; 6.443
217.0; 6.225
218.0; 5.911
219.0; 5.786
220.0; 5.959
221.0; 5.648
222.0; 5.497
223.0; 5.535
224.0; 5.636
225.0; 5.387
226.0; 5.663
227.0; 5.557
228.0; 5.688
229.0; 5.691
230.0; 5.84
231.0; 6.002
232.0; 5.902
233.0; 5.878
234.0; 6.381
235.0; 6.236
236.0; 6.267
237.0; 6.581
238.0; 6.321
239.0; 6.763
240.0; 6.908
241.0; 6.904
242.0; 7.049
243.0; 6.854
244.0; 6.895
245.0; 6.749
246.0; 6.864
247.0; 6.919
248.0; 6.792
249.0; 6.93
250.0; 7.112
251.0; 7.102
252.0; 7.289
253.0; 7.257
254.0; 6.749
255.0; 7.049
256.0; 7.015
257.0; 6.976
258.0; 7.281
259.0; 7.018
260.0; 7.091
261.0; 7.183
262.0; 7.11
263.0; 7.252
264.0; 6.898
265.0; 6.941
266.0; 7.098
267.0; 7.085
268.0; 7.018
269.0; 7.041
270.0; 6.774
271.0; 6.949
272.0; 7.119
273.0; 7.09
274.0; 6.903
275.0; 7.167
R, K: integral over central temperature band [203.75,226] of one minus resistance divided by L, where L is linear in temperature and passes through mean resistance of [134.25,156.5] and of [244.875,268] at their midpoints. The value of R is 3.2 K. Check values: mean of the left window 8.59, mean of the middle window 6.52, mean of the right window 7.04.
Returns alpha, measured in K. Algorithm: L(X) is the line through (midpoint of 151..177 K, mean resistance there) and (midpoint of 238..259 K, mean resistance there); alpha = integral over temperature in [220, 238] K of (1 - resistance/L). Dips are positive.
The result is 3.4 K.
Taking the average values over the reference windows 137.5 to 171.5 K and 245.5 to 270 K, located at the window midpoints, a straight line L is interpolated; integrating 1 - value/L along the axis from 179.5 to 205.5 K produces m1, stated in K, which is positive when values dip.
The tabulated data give 1.28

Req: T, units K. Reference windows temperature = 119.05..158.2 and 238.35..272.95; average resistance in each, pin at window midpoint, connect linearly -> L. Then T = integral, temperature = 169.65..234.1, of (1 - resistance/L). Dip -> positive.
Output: 4.8 K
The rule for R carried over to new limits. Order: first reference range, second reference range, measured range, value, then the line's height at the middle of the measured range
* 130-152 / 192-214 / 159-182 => -0.02 K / 7.98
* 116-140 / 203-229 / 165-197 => -3.09 K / 7.05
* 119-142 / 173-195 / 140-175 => -2.22 K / 7.85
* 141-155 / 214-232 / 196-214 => -2.36 K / 6.52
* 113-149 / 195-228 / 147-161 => -1.35 K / 7.71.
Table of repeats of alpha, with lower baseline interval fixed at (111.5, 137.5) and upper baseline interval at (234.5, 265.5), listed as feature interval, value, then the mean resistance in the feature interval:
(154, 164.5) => -0.9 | 8.26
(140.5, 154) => -1.8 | 8.67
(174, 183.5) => -0.5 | 7.82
